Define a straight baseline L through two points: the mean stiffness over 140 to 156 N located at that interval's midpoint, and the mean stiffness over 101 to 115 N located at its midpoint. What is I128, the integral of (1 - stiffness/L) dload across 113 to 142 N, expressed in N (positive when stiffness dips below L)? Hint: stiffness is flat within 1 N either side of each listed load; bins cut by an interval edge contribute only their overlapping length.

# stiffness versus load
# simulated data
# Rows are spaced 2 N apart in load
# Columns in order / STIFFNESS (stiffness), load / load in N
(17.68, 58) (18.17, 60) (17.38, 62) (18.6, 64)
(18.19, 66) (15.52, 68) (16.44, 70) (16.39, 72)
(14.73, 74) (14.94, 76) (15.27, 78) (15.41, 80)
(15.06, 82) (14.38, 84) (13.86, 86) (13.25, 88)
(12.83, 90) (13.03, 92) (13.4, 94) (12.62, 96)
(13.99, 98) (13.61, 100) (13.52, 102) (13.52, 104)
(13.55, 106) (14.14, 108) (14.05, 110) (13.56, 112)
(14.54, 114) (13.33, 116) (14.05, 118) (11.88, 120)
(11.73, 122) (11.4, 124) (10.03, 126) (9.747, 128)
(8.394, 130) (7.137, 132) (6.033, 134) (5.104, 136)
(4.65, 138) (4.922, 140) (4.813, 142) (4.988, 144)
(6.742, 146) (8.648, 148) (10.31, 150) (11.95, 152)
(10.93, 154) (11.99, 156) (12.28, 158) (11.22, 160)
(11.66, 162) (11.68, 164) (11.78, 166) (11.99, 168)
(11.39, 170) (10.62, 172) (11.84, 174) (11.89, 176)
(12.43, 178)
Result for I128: 5.4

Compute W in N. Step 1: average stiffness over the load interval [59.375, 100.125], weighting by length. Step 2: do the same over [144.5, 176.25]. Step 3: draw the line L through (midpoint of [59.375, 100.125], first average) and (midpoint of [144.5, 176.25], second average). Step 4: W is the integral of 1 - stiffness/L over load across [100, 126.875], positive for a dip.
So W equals 0.6 N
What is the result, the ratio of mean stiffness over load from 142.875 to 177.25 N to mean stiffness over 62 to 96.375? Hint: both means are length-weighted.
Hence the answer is 0.71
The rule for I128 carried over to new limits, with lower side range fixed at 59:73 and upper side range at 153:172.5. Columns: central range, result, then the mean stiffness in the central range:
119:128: 1.8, 11.1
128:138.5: 5.3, 6.67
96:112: 1.4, 13.7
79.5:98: 2.5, 13.7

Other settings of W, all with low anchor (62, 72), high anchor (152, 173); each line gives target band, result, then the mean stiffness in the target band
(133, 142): 5.45 N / 5.14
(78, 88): 0.99 N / 14.6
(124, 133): 2.96 N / 9.11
